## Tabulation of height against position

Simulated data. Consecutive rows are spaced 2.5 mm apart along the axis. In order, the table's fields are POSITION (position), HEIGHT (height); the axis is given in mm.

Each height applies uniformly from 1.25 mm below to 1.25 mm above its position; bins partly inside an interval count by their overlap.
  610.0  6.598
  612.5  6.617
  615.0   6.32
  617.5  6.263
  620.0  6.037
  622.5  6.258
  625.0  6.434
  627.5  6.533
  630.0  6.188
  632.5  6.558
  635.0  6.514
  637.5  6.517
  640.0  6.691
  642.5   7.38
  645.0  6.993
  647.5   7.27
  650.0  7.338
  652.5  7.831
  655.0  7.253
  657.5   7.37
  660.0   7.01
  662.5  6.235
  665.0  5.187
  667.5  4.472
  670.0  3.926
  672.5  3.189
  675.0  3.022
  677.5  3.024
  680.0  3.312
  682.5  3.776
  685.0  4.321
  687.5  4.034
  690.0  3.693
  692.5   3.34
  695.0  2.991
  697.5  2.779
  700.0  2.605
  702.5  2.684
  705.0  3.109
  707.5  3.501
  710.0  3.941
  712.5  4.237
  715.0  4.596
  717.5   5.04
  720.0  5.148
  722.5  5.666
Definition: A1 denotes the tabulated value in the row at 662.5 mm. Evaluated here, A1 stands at 6.235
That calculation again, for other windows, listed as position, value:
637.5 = 6.517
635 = 6.514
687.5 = 4.034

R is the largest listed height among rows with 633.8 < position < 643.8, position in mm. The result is 7.38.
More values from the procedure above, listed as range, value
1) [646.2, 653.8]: 7.831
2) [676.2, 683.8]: 3.776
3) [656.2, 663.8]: 7.37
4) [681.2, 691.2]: 4.321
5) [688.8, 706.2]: 3.693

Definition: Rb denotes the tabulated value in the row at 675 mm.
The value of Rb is 3.022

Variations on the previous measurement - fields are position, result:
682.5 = 3.776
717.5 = 5.04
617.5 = 6.263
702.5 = 2.684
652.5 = 7.831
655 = 7.253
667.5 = 4.472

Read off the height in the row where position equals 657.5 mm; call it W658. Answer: 7.37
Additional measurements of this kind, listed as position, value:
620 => 6.037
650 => 7.338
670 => 3.926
